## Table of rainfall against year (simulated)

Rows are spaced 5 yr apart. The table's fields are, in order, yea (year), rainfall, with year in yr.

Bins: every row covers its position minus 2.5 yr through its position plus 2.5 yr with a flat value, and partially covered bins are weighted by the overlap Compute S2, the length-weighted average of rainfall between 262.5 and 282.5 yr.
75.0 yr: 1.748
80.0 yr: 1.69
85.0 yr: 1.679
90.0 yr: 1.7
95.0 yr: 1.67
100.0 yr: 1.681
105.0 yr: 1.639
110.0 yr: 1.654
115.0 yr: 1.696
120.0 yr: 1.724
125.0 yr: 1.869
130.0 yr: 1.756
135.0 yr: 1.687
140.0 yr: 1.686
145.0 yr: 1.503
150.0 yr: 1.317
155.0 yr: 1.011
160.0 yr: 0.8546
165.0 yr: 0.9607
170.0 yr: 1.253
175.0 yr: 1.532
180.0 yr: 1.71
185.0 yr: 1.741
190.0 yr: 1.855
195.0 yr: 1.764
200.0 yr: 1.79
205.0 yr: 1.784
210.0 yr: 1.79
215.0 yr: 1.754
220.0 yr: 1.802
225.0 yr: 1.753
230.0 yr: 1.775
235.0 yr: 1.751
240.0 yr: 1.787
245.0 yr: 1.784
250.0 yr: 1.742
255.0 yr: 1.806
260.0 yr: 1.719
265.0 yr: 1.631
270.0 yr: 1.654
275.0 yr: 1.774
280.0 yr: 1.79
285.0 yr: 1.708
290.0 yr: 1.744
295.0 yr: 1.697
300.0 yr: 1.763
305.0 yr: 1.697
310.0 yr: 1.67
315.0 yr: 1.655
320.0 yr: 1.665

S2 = 1.71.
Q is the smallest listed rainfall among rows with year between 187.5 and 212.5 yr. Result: 1.764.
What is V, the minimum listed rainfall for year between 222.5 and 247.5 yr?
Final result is 1.751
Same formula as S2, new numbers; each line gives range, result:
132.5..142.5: 1.69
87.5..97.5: 1.69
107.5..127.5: 1.74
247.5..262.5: 1.76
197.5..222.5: 1.78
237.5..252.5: 1.77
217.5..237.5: 1.77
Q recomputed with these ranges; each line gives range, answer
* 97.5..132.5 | 1.639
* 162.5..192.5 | 0.9607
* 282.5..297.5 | 1.697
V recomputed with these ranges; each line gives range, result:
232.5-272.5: 1.631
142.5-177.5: 0.8546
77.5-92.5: 1.679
